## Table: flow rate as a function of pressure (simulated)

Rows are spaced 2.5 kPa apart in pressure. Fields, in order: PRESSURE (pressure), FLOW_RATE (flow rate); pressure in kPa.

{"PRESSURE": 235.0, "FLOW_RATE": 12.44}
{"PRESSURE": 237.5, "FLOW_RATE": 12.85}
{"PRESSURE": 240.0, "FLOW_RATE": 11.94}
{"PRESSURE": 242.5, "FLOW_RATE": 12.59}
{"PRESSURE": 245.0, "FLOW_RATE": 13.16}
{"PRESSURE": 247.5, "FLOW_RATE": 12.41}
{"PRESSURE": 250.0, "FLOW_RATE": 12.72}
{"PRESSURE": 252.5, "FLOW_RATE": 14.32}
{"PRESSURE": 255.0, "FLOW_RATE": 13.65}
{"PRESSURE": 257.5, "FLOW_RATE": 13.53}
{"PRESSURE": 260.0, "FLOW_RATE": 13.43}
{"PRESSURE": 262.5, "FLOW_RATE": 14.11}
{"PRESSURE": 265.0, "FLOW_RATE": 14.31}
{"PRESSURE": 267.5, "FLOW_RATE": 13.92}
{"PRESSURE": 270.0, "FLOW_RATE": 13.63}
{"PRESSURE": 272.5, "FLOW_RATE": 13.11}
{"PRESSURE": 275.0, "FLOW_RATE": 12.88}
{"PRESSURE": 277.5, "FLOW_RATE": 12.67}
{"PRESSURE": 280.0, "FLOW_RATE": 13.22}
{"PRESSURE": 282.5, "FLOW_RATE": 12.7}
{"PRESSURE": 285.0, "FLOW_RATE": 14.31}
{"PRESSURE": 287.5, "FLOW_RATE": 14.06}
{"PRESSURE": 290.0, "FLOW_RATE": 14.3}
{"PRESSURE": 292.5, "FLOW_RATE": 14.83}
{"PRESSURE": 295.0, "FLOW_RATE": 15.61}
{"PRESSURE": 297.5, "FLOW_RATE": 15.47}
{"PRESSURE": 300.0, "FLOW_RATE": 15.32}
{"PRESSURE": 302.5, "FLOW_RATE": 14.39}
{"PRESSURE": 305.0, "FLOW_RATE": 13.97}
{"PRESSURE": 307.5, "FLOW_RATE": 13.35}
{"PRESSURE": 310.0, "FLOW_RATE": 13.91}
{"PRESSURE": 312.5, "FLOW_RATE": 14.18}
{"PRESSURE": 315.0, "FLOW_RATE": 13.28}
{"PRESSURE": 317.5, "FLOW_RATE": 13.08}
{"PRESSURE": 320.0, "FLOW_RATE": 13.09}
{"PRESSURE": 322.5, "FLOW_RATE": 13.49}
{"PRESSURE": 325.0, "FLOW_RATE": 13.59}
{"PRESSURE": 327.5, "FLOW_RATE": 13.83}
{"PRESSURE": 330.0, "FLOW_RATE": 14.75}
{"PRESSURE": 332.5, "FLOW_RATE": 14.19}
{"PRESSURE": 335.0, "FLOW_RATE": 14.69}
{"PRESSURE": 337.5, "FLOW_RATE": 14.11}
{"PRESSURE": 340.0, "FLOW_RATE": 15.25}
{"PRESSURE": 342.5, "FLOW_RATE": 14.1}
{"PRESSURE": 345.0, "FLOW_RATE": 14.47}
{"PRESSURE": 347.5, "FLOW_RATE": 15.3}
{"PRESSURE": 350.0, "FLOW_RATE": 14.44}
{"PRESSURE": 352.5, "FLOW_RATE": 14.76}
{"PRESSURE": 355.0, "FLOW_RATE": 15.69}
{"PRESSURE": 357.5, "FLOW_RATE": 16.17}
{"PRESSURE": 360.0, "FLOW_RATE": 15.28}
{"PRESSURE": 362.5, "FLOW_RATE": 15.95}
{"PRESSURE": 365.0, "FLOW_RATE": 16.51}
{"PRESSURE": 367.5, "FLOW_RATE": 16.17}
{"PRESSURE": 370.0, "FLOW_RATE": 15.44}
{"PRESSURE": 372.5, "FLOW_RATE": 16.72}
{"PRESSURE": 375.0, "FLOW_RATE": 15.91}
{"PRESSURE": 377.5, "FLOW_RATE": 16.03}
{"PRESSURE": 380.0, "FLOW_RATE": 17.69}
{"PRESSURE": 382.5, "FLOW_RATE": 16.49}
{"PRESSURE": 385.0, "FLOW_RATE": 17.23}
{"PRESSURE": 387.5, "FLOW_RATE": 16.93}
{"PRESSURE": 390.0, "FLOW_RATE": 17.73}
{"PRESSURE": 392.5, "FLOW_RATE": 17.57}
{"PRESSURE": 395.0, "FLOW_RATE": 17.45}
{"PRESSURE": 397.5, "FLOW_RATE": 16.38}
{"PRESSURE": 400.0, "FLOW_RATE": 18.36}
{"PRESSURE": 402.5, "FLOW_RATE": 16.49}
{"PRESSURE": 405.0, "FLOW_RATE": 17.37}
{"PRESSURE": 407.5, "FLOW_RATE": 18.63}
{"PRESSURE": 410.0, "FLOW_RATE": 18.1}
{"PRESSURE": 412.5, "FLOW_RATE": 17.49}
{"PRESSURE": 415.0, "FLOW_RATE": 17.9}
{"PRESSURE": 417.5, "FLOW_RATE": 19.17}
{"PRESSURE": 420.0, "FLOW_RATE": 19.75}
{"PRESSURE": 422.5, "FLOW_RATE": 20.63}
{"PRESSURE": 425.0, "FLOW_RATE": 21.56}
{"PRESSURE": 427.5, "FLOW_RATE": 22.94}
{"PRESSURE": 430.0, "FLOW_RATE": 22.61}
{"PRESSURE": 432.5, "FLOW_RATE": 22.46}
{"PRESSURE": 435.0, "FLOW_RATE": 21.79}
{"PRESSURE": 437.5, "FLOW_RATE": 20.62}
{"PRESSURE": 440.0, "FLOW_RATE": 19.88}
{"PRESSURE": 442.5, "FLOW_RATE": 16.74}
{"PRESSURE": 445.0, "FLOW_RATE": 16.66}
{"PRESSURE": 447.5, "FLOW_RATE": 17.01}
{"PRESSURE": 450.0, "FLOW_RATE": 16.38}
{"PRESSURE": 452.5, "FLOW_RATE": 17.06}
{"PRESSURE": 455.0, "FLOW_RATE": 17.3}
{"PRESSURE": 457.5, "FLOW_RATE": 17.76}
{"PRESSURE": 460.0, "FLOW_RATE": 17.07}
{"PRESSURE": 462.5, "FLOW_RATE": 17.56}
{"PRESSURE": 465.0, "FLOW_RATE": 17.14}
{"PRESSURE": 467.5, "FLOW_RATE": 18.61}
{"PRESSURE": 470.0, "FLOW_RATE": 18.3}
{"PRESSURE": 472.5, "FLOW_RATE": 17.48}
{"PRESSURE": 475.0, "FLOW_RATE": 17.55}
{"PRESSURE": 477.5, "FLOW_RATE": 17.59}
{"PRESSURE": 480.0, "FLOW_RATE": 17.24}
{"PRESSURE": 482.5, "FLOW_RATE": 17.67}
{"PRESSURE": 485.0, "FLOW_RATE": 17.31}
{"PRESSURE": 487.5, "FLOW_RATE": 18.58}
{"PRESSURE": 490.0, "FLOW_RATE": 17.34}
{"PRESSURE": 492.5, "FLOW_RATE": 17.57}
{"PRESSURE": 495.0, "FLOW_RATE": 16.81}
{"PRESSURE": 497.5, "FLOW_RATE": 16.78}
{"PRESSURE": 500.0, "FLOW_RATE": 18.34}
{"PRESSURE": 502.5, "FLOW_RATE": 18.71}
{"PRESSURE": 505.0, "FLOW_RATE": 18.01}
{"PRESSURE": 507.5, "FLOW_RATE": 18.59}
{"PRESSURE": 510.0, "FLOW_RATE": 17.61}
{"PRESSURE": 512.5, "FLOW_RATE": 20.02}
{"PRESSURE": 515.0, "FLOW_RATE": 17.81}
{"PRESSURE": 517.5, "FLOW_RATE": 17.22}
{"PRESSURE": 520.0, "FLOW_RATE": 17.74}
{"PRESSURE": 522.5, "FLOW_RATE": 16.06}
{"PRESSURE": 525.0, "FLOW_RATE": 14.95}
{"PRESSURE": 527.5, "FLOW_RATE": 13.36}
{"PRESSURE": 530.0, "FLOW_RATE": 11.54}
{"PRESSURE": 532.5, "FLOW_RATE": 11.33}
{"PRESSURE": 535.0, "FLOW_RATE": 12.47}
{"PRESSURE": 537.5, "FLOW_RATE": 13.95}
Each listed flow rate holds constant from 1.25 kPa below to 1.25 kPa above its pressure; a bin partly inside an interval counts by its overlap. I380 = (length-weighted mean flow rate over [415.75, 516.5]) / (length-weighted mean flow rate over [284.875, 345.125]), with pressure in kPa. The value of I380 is 1.30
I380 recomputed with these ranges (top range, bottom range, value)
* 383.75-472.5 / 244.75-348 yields 1.33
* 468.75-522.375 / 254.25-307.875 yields 1.27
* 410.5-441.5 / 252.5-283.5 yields 1.52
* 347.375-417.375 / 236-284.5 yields 1.26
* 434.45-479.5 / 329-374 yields 1.17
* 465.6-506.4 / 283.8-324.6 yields 1.25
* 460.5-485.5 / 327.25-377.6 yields 1.16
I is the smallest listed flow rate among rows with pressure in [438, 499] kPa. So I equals 16.38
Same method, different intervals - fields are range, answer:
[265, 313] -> 12.67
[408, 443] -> 16.74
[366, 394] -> 15.44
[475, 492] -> 17.24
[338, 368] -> 14.1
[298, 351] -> 13.08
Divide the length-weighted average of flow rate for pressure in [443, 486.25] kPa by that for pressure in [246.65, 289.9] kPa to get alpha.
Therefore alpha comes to 1.3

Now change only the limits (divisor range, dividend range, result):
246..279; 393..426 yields 1.37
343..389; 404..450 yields 1.22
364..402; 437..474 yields 1.05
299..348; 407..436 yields 1.44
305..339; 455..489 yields 1.28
